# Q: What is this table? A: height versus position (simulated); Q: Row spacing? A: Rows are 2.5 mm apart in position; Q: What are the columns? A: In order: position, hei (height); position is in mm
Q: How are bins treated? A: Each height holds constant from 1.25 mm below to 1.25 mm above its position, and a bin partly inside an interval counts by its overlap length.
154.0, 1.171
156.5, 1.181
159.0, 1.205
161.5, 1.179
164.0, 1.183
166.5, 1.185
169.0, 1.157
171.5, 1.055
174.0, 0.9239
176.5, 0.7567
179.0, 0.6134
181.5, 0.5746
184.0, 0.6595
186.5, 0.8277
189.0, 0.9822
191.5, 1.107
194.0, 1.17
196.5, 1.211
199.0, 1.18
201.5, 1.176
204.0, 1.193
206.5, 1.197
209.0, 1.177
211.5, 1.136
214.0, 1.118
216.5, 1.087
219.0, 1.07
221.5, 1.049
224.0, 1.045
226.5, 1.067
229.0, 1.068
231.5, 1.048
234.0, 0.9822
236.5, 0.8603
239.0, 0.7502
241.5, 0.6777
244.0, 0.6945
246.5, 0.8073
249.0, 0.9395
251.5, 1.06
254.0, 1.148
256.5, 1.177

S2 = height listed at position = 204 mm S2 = 1.193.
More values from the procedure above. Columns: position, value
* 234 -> 0.9822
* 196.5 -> 1.211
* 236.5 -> 0.8603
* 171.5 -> 1.055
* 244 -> 0.6945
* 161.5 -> 1.179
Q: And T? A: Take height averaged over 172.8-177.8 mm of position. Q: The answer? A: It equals 0.837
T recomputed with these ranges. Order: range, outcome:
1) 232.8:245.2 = 0.793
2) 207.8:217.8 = 1.13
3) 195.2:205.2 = 1.19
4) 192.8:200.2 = 1.19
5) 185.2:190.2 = 0.902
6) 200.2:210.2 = 1.19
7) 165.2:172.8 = 1.13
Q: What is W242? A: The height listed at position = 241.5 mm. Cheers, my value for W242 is 0.6777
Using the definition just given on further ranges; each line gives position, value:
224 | 1.045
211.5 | 1.136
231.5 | 1.048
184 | 0.6595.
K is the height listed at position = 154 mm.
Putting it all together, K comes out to 1.171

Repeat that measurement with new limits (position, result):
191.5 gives 1.107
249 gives 0.9395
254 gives 1.148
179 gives 0.6134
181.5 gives 0.5746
